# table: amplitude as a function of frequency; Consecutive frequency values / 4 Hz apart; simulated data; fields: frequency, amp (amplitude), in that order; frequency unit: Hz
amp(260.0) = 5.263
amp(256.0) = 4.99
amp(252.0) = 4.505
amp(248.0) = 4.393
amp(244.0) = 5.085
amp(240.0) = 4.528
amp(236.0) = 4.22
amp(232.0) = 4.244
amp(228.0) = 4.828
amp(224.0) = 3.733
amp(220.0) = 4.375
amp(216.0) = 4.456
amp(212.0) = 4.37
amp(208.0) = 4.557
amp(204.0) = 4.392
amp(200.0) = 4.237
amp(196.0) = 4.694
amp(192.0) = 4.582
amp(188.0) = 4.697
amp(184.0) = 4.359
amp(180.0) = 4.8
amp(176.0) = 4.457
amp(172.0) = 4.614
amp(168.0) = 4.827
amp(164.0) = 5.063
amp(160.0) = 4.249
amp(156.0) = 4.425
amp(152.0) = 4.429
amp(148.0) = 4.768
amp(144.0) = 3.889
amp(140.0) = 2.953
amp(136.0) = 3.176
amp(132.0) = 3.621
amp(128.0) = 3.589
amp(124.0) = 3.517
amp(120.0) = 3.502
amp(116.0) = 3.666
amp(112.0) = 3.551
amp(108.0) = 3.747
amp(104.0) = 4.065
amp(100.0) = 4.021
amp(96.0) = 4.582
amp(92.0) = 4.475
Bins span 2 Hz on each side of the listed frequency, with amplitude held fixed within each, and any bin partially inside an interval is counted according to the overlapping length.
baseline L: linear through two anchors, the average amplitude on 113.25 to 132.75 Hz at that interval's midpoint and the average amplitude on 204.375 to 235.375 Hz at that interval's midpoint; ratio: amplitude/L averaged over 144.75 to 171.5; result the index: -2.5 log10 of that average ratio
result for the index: -0.188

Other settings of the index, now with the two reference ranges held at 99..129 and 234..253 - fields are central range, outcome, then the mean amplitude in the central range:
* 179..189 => -0.11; 4.59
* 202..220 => -0.02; 4.44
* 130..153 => 0.03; 3.78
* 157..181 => -0.15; 4.65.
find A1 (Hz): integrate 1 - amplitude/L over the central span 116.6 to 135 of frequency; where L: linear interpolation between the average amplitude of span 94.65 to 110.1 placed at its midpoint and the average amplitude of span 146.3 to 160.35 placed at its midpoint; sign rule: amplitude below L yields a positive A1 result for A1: 3.1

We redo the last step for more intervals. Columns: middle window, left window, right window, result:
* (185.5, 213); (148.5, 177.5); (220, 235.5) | -0.6 Hz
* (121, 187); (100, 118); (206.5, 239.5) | -2.5 Hz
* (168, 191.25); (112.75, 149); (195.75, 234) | -3.2 Hz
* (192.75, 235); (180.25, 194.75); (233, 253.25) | 1.6 Hz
